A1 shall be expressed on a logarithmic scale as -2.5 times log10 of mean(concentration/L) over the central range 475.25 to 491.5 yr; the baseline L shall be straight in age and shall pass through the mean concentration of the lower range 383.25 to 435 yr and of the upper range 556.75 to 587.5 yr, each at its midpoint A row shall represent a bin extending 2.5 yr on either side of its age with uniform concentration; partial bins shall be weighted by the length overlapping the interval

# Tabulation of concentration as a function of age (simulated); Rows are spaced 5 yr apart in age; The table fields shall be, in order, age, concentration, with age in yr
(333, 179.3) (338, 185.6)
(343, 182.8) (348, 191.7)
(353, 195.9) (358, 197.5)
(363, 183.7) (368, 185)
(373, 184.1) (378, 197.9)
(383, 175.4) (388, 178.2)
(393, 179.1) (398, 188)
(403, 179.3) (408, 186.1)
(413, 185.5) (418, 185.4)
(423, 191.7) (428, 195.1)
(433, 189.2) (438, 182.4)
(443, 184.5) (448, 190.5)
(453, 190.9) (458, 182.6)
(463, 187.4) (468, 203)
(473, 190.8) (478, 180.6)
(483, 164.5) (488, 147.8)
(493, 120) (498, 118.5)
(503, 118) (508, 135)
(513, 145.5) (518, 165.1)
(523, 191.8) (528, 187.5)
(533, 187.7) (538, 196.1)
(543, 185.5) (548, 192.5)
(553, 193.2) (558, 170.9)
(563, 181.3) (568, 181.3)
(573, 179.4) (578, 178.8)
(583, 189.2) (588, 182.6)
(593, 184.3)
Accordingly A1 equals 0.13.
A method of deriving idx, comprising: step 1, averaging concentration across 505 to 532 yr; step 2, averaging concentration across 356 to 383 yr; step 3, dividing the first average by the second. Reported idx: 0.9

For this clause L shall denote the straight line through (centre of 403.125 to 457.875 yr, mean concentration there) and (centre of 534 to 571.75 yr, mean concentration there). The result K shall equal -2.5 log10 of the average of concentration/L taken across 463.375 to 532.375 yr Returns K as 0.16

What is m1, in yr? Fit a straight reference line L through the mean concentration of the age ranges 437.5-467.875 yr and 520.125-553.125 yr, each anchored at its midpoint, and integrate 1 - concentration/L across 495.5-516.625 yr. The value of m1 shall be 6.49 yr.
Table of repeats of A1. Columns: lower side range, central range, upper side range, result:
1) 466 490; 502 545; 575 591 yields 0.066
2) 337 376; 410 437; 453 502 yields -0.077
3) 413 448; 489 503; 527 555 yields 0.477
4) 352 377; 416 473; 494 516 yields -0.219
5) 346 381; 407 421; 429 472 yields 0.023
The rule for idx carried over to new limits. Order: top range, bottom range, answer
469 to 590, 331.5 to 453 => 0.91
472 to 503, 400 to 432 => 0.80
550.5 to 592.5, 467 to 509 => 1.20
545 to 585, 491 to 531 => 1.23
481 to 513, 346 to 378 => 0.71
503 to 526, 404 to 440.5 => 0.83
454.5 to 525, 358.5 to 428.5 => 0.87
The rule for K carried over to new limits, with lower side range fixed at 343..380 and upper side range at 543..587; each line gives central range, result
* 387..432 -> 0.016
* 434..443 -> 0.021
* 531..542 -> -0.040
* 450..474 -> -0.024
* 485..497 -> 0.361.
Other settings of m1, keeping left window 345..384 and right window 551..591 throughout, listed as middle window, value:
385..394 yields 0.5 yr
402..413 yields 0.2 yr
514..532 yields 0.5 yr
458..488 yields 0.6 yr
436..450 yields 0.1 yr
